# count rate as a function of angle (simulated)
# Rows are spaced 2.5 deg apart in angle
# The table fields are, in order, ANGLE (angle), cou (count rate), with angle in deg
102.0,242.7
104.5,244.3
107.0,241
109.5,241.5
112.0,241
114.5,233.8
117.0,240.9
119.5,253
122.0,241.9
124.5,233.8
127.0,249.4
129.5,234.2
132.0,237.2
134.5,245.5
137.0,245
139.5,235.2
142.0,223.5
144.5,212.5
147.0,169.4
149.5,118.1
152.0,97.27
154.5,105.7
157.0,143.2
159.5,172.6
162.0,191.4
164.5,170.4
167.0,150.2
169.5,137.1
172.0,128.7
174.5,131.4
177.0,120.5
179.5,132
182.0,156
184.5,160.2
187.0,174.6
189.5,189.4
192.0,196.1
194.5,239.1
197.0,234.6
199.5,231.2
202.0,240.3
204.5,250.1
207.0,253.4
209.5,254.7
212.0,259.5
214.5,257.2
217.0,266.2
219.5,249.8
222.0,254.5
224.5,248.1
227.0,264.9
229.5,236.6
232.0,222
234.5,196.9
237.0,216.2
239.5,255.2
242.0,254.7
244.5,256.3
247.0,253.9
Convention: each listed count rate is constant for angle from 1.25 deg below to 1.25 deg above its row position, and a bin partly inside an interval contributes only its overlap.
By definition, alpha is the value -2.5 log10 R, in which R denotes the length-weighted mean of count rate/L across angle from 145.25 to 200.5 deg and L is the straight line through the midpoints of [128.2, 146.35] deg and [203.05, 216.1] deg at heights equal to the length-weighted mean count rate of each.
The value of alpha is 0.447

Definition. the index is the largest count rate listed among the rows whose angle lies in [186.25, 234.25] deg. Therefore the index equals 266.2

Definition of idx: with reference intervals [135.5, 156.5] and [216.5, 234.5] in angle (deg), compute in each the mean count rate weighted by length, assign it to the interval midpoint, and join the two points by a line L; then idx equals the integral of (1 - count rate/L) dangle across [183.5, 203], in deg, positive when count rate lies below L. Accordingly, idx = 0.8 deg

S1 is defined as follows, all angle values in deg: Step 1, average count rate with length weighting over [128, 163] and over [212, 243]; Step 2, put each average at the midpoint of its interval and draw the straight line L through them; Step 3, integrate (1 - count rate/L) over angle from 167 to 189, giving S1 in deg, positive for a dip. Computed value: 6.9 deg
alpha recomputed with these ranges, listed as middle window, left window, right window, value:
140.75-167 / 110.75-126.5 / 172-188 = 0.159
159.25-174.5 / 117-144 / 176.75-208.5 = 0.365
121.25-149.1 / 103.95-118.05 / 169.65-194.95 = -0.064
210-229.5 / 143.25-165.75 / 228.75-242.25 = -0.196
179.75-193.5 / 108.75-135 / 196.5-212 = 0.375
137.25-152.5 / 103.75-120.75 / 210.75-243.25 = 0.299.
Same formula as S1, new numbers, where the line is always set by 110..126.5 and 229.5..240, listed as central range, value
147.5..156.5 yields 4.60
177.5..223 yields 1.38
